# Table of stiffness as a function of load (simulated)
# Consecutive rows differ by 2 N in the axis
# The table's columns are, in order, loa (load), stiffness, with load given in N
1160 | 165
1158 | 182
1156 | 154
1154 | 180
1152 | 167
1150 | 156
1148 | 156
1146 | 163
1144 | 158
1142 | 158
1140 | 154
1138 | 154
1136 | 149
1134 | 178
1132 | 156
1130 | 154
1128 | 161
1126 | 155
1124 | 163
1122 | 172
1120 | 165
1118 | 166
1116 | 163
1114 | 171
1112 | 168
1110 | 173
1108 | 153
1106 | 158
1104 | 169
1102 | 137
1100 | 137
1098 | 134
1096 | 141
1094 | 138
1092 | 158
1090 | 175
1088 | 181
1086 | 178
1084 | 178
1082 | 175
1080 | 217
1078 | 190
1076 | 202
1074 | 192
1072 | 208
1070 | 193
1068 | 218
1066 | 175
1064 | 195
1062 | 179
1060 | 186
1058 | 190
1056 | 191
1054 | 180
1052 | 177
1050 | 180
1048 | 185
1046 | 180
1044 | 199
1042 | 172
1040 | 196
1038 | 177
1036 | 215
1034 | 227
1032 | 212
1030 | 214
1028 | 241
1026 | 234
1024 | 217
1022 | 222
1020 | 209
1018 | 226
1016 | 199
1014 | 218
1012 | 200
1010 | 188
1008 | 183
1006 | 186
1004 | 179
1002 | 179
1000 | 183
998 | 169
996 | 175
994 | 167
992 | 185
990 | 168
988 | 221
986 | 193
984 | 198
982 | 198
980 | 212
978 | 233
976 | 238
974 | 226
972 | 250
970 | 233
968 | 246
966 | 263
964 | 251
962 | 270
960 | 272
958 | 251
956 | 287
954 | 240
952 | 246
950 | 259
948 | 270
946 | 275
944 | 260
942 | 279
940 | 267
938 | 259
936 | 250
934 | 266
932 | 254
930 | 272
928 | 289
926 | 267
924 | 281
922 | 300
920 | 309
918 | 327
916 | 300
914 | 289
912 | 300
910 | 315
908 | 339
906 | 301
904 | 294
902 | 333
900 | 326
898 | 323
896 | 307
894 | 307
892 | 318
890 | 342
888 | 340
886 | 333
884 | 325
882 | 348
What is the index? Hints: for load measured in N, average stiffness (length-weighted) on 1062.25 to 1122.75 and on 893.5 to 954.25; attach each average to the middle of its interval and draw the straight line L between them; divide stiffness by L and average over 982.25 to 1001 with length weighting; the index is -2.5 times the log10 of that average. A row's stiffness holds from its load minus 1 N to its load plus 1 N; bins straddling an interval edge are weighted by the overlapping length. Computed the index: 0.29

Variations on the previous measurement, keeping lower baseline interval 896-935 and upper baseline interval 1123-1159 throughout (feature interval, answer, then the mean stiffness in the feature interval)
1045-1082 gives 0.096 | 191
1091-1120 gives 0.176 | 155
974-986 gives 0.207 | 215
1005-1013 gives 0.267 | 189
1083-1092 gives 0.106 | 176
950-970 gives 0.061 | 257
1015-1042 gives 0.084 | 213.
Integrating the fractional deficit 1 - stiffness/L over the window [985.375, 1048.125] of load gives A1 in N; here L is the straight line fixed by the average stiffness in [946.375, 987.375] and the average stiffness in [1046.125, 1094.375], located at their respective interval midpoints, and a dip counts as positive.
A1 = 4.8 N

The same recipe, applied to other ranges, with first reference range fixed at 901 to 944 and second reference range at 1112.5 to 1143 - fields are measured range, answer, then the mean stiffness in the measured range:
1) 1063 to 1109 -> 3.4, 174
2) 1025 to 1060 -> 2.8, 198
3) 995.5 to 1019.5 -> 4.6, 191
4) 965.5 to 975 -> 0.6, 243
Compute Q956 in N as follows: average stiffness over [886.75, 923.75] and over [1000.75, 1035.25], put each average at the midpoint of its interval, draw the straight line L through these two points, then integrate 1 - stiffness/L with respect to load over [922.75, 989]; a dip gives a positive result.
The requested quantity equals 3.9 N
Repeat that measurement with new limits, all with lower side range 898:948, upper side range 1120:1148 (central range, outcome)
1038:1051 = 1.8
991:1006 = 4.1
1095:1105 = 2.0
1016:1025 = 0.5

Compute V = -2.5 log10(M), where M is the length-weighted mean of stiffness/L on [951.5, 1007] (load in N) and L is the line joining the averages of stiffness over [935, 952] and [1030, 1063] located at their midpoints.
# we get 0.10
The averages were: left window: 264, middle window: 218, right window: 191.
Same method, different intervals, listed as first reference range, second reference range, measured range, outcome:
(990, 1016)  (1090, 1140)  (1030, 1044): -0.14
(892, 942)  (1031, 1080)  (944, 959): 0.03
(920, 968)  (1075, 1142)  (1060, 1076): -0.03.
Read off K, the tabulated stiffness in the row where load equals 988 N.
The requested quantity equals 221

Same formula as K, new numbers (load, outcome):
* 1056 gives 191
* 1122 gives 172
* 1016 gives 199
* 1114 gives 171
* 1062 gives 179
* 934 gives 266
